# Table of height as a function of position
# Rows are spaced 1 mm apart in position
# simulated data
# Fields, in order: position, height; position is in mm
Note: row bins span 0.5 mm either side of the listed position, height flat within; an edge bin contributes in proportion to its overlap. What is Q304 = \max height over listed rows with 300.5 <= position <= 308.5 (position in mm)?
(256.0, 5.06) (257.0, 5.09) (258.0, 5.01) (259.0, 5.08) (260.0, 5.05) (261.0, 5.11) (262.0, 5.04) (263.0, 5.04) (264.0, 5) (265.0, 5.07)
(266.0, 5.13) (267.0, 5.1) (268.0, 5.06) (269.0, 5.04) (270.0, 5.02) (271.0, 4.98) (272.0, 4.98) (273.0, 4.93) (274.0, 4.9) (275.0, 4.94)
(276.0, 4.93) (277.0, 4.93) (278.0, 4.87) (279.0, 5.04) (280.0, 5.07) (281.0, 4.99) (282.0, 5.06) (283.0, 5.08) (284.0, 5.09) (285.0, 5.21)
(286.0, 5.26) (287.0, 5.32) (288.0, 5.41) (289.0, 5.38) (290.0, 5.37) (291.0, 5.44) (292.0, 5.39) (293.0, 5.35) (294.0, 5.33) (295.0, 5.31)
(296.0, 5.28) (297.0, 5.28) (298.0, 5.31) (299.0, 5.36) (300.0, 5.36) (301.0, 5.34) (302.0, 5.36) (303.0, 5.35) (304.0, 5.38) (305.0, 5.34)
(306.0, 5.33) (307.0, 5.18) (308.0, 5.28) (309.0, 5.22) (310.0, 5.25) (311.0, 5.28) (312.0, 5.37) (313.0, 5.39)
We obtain 5.38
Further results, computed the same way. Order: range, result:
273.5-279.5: 5.04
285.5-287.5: 5.32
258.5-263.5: 5.11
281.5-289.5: 5.41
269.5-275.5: 5.02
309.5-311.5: 5.28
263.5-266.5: 5.13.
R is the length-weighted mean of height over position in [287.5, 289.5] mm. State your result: 5.39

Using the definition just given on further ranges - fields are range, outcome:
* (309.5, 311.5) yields 5.27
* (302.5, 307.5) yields 5.32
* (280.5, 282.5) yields 5.03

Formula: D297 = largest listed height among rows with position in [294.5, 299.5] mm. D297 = 5.36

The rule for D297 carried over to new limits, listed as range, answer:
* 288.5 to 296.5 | 5.44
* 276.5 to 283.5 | 5.08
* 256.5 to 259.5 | 5.09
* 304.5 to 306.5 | 5.34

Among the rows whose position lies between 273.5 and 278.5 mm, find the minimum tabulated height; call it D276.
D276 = 4.87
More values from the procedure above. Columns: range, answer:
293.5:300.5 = 5.28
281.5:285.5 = 5.06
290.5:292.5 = 5.39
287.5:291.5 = 5.37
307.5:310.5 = 5.22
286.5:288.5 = 5.32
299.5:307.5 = 5.18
